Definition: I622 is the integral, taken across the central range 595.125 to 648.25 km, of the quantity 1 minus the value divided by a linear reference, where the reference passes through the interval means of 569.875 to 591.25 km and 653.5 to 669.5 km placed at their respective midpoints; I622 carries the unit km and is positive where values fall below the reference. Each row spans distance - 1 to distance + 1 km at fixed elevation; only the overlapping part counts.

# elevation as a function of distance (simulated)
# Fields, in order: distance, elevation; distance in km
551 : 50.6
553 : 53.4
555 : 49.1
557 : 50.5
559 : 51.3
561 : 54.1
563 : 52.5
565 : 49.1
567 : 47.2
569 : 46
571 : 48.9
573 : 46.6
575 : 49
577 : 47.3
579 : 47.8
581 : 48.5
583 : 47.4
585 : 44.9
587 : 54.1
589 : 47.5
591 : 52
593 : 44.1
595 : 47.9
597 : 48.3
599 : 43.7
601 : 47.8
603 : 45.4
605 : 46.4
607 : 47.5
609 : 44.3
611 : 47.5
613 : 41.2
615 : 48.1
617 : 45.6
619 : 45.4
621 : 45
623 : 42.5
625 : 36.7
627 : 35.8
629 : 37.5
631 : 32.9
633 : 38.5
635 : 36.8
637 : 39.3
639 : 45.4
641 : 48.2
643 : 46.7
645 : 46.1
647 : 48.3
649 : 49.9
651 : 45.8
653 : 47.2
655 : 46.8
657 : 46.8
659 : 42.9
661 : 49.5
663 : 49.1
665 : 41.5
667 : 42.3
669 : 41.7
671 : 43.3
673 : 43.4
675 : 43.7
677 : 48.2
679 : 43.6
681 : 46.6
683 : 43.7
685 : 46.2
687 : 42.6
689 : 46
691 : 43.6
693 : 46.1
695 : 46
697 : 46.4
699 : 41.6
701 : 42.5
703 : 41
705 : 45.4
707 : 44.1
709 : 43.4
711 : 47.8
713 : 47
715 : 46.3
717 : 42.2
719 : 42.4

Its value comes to 3.6 km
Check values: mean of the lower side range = 48.4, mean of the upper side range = 45.2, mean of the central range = 43.6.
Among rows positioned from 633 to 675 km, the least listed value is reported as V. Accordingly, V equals 36.8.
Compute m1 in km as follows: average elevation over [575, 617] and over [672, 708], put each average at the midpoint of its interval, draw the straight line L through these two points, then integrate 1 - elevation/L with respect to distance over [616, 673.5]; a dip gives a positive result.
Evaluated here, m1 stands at 2.82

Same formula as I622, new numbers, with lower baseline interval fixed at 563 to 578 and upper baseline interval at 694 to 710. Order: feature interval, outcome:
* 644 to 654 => -0.43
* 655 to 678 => 0.05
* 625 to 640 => 2.64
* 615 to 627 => 0.92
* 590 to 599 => -0.06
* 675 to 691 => -0.24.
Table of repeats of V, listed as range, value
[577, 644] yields 32.9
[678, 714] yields 41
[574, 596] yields 44.1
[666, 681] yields 41.7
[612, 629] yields 35.8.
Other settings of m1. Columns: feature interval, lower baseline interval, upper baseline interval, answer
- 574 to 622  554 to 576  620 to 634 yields -3.8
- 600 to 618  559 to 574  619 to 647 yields -0.7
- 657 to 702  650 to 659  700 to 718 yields 0.8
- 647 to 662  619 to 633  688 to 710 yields -2.2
